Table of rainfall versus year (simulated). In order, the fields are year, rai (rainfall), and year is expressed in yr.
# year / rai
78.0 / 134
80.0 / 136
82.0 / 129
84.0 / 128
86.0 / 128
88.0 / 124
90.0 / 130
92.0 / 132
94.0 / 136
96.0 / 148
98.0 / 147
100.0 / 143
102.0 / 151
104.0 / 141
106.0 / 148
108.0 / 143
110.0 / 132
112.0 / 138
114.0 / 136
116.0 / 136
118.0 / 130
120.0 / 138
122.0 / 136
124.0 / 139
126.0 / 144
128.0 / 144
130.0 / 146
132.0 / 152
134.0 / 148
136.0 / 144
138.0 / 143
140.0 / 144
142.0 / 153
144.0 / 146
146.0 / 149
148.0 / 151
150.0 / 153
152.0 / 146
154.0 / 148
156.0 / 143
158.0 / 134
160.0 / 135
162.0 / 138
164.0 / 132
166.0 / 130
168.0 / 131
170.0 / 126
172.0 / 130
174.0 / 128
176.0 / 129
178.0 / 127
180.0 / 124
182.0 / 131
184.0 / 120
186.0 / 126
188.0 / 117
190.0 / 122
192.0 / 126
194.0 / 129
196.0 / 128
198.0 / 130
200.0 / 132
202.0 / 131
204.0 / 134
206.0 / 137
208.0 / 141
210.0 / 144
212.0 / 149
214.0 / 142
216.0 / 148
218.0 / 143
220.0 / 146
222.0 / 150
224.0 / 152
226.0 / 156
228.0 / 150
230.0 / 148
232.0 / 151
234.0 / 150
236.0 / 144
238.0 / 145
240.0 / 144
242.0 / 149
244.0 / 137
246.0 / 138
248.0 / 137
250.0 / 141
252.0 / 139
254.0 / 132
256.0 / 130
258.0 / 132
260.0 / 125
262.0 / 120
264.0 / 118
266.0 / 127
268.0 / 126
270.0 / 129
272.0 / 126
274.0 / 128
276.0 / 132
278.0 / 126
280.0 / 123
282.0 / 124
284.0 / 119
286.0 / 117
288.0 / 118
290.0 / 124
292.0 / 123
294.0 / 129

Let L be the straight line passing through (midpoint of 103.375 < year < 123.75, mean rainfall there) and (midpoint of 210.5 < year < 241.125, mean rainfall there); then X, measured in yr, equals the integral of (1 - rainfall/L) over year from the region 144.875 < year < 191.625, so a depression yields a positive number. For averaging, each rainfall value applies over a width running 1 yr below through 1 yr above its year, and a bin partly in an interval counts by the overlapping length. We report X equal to 3.0 yr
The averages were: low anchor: 138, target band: 133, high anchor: 148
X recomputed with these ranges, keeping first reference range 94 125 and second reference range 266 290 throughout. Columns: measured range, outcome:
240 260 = -1.5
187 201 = 0.6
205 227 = -2.7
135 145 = -0.6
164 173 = 0.3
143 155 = -1.1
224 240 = -2.5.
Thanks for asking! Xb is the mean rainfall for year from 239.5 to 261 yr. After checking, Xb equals 137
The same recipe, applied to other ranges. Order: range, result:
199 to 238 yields 145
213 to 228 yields 148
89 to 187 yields 139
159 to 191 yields 128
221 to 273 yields 138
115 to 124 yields 135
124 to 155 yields 147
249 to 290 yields 127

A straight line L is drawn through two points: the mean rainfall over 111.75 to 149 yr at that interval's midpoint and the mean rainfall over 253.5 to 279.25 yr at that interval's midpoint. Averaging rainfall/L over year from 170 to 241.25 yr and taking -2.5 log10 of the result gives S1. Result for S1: -0.03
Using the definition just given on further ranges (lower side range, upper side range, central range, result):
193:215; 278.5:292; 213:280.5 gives -0.08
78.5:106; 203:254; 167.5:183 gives 0.11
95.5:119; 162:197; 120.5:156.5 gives -0.09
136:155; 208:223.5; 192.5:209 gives 0.11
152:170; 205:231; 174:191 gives 0.13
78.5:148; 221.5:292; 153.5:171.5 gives 0.03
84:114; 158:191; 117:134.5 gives -0.06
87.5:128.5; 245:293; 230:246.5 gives -0.12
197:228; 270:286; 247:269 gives 0.01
